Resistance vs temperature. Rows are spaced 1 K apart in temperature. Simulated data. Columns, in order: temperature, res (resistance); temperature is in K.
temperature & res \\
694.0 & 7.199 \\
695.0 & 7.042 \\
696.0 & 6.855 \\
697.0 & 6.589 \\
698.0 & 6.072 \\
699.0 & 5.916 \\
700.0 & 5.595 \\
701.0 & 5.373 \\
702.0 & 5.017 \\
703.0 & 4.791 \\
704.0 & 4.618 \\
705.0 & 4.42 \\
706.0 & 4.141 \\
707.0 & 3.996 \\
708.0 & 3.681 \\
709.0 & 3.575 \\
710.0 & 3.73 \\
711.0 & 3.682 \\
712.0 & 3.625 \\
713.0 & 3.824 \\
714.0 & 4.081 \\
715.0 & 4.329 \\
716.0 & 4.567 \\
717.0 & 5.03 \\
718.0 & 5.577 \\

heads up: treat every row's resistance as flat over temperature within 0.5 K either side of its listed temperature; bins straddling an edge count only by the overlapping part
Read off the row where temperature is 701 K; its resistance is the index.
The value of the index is 5.373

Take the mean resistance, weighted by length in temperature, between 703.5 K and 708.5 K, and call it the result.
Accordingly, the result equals 4.17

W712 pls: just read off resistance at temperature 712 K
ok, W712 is 3.625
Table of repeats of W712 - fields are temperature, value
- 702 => 5.017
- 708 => 3.681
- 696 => 6.855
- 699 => 5.916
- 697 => 6.589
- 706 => 4.141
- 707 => 3.996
